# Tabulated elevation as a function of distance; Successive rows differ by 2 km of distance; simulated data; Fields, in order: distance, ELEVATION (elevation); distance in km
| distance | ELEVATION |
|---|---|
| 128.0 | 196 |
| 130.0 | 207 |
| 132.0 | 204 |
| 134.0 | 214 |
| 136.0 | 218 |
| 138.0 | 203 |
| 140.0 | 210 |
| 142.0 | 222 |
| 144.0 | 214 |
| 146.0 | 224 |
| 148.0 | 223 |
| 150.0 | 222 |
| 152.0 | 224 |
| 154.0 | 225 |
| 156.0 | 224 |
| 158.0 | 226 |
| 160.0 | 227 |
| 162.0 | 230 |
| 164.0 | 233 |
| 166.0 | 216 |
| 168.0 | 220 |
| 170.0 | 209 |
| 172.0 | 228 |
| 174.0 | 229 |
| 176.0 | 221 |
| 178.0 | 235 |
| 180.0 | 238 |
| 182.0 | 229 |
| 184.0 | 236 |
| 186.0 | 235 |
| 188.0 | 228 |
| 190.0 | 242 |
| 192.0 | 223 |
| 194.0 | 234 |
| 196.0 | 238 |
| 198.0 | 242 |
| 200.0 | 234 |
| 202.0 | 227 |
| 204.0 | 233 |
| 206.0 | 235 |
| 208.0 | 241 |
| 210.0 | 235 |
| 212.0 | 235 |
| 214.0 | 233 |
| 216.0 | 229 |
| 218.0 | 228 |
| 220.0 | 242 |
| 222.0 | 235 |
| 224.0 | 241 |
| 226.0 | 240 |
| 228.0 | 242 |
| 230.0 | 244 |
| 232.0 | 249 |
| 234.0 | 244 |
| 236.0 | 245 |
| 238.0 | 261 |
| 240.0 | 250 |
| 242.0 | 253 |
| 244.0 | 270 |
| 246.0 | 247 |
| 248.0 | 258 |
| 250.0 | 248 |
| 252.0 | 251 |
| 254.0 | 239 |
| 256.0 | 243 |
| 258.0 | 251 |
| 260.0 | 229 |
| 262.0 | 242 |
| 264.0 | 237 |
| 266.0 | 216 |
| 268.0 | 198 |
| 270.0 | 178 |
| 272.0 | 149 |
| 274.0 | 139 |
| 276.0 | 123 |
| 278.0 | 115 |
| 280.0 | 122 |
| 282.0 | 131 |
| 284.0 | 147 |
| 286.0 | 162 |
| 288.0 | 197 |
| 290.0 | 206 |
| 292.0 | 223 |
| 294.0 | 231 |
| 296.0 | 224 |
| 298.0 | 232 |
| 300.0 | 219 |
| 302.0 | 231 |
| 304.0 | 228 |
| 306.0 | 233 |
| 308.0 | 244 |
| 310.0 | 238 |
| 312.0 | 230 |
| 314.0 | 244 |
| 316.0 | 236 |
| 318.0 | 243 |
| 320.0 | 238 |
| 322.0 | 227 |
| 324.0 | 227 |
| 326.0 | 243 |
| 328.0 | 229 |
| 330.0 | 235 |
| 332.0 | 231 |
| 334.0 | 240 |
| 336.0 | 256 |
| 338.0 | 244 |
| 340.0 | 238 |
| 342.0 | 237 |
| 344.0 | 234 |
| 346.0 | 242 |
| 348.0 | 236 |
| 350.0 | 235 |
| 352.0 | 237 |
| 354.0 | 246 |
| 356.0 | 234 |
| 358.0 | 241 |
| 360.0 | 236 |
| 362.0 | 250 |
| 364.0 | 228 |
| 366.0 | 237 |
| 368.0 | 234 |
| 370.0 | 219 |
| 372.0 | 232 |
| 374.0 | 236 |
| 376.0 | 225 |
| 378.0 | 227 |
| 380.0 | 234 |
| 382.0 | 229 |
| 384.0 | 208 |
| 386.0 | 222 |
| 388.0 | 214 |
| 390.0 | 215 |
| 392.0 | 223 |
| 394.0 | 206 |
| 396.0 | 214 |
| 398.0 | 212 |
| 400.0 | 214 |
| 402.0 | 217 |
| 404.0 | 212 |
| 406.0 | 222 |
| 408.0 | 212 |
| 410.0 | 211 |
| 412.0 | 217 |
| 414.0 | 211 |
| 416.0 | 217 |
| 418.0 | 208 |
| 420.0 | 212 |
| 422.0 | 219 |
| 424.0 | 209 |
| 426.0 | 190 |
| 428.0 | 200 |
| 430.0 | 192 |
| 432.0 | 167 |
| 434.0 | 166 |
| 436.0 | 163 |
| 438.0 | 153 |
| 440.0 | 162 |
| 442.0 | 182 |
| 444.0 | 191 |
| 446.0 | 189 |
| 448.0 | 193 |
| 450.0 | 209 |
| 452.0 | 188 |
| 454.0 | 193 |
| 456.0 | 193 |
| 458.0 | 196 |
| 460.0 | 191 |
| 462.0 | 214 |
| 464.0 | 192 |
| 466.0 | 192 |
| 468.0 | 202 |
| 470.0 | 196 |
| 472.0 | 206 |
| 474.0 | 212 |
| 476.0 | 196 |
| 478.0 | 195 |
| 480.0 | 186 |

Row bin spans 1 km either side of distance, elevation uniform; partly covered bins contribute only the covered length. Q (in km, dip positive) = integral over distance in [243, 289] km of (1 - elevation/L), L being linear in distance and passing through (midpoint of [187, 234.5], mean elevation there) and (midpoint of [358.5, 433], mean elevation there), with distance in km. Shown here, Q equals 6.2 km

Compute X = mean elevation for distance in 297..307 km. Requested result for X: 229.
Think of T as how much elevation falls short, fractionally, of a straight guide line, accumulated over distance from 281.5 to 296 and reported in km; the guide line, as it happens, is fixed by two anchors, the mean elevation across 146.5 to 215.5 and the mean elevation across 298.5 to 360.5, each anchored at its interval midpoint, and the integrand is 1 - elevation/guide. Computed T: 2.77 km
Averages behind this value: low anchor 230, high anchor 236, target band 190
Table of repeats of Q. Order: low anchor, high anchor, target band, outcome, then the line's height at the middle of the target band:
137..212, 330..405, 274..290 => 5.8 km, 229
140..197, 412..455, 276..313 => 2.0 km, 210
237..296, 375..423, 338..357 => -2.2 km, 213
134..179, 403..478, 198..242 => -4.8 km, 216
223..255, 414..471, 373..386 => -1.0 km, 210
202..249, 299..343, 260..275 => 2.7 km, 240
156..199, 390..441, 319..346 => -3.3 km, 211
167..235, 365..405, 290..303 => 0.1 km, 227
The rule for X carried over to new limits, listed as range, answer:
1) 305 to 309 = 238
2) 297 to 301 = 226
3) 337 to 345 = 238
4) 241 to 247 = 257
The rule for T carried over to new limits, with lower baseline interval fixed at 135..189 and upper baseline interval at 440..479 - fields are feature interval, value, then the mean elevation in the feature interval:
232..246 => -2.4 km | 253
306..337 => -4.2 km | 237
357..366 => -1.5 km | 239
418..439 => 1.1 km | 188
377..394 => -1.5 km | 221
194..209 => -1.0 km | 236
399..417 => -1.3 km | 215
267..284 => 5.5 km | 145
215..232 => -1.6 km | 238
